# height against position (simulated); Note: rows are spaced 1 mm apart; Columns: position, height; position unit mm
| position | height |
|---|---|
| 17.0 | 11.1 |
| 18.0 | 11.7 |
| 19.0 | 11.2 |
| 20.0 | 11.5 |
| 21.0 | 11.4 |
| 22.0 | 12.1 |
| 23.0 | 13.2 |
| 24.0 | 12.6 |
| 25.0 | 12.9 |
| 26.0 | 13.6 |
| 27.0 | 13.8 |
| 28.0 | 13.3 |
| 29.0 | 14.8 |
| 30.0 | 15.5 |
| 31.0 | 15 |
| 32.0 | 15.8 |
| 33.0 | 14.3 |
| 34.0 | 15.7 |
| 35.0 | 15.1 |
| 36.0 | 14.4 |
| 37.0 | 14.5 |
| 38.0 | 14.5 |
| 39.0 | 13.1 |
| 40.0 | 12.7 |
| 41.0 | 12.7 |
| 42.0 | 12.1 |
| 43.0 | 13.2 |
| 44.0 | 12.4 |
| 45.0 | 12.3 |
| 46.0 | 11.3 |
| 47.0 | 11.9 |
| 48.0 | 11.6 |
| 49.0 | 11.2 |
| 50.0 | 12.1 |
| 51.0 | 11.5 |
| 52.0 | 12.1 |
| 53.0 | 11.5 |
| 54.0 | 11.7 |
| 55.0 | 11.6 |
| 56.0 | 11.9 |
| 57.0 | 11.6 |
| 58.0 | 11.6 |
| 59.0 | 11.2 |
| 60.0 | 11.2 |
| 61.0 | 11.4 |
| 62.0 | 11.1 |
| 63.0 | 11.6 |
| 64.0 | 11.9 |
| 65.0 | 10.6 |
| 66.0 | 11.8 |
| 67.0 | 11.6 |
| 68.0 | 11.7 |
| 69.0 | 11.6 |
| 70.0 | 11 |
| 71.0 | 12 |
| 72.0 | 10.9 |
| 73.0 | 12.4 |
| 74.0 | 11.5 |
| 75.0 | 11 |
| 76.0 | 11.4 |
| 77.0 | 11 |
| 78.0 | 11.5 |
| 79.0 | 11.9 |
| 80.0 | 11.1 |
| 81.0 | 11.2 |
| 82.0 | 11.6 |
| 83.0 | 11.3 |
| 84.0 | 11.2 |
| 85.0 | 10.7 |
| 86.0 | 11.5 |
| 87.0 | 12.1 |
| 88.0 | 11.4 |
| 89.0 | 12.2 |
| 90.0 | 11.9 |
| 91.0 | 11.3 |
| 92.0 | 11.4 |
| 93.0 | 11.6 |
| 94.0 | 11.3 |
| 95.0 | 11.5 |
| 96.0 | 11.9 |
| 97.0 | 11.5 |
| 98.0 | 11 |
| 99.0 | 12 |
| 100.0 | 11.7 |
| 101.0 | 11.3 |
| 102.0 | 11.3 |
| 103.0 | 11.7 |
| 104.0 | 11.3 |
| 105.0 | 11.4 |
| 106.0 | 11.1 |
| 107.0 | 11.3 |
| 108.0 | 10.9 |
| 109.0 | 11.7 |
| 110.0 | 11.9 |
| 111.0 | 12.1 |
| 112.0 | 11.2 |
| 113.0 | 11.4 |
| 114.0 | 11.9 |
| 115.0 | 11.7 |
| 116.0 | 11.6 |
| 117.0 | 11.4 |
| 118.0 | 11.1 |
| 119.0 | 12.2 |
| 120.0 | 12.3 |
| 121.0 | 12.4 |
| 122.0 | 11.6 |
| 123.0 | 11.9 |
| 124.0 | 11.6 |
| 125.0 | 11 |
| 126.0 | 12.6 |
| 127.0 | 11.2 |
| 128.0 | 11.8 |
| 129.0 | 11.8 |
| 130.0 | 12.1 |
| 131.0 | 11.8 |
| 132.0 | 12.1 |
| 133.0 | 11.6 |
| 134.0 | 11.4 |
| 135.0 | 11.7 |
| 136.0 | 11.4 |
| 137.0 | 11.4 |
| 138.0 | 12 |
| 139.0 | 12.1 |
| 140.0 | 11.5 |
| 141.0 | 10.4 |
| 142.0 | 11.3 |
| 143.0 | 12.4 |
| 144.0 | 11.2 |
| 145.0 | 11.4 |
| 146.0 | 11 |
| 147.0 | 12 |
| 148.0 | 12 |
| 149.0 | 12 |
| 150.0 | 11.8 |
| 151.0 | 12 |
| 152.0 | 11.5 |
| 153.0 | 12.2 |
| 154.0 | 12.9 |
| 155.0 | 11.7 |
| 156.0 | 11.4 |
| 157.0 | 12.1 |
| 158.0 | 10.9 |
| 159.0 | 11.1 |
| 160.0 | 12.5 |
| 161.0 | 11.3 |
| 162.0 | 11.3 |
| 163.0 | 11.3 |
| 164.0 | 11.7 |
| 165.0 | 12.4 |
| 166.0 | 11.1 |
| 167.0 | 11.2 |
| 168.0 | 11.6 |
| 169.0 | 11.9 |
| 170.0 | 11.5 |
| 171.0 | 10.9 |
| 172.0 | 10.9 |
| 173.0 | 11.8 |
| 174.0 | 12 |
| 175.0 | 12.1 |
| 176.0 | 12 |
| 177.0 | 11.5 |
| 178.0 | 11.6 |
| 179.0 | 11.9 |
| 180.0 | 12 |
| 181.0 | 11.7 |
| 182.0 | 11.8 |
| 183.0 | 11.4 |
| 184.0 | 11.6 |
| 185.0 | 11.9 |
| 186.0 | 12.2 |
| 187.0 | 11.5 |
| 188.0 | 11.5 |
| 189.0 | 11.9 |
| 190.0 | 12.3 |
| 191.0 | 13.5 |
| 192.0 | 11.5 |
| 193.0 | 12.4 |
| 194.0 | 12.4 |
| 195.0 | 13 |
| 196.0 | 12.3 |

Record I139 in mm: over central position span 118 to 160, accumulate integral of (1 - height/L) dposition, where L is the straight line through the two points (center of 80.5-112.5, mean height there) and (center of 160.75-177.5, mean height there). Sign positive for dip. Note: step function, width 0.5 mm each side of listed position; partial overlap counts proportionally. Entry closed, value -0.72 mm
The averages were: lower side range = 11.5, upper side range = 11.6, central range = 11.7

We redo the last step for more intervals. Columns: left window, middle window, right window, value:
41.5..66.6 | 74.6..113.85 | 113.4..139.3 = 0.89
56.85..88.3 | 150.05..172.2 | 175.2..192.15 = 0.31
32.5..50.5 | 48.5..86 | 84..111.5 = 2.68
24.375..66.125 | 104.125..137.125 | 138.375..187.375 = 1.07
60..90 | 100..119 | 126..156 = 0.18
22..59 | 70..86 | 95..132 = 1.20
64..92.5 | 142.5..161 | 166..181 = -0.30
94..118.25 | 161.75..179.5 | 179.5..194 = 0.40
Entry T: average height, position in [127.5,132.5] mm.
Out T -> 11.9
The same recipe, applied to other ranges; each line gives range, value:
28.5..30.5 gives 15.2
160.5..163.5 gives 11.3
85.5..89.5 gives 11.8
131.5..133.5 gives 11.8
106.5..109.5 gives 11.3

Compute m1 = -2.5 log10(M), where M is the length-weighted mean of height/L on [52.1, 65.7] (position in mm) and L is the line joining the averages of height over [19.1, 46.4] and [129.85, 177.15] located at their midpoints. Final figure 0.14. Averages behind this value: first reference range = 13.4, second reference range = 11.7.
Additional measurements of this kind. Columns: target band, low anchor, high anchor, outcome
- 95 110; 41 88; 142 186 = 0.02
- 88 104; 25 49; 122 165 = 0.09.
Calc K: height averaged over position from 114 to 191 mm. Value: 11.7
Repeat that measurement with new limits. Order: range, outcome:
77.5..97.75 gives 11.5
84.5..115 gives 11.5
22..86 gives 12.3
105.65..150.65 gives 11.7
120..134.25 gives 11.8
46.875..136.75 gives 11.6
